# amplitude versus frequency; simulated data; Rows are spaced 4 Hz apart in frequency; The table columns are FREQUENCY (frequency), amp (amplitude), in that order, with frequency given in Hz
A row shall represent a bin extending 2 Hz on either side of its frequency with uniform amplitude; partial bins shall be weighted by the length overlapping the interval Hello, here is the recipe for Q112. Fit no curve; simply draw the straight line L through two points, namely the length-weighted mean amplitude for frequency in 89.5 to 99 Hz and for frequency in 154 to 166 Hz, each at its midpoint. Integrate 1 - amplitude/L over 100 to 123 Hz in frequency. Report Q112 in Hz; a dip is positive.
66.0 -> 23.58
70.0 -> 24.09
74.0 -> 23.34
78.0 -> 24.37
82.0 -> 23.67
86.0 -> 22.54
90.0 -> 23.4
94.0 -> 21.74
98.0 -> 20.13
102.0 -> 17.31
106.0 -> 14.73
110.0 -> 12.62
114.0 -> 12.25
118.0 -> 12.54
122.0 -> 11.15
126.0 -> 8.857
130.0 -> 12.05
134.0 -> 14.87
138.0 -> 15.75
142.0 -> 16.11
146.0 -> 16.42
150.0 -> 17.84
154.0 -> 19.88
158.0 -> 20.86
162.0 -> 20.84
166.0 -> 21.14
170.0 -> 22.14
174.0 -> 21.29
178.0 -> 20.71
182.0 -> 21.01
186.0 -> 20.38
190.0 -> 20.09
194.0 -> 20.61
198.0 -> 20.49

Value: 8.5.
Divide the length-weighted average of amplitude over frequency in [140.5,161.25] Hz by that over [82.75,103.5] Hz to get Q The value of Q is 0.87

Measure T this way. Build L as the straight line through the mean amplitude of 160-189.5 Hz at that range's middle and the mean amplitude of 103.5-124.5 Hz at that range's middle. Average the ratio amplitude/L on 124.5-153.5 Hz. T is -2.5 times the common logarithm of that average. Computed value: 0.09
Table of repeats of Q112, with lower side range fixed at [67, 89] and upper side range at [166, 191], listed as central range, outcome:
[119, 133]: 7.0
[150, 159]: 0.8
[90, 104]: 1.7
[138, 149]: 2.8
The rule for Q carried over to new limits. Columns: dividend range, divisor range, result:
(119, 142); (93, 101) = 0.63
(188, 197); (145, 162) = 1.06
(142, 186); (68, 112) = 0.97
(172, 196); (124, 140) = 1.61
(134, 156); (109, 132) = 1.47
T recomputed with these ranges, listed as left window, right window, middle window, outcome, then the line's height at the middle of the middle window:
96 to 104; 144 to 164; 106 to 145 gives 0.40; 18.9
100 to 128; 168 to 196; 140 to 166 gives -0.08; 17.4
